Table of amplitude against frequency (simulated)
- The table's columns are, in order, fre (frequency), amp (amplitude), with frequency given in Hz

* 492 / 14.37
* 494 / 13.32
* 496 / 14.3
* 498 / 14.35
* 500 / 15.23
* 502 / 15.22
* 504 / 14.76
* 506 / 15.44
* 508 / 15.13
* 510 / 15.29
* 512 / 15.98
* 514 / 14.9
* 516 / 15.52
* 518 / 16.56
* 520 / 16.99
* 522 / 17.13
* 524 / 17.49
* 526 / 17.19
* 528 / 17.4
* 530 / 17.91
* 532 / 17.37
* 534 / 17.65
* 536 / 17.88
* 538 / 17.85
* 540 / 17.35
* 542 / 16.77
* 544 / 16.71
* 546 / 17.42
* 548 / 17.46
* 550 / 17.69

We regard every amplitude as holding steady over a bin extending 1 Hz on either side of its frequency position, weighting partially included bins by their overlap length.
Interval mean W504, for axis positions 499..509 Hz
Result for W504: 15.2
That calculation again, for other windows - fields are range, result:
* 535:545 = 17.3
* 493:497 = 13.8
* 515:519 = 16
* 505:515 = 15.3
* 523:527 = 17.3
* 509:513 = 15.6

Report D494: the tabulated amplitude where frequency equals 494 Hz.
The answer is 13.32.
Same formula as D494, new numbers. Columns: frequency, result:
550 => 17.69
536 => 17.88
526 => 17.19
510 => 15.29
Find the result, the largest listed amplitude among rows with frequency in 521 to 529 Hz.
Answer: 17.49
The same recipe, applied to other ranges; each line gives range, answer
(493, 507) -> 15.44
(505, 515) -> 15.98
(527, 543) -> 17.91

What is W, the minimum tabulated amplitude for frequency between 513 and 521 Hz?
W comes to 14.9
